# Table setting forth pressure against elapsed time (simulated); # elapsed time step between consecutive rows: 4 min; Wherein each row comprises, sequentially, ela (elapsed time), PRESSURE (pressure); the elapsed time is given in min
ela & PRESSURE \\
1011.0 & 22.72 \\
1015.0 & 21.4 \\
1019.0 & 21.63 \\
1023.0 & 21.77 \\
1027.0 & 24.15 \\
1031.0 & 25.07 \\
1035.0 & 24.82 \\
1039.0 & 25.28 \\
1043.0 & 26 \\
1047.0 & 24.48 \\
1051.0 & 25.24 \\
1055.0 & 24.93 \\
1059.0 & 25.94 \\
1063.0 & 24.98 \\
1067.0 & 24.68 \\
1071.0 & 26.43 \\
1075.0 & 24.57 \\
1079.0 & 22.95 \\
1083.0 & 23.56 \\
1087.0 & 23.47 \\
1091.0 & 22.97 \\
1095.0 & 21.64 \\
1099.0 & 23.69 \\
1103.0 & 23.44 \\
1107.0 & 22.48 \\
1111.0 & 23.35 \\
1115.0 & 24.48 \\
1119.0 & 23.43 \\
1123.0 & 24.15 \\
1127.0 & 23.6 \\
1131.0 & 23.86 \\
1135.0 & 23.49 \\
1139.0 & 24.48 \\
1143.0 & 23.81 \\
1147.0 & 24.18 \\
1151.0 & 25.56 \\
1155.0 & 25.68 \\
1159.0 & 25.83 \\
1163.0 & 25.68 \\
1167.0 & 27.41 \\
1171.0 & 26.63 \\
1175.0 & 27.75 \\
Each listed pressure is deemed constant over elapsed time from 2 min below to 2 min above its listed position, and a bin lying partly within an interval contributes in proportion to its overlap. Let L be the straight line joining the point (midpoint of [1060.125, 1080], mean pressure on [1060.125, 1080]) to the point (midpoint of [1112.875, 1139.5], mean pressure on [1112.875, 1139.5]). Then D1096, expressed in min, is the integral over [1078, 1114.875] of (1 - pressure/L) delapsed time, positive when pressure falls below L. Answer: 1.9 min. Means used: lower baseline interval 24.9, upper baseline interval 23.9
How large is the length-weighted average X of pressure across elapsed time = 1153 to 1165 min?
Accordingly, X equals 25.7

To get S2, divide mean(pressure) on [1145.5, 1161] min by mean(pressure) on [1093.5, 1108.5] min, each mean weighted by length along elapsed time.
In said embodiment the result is 1.1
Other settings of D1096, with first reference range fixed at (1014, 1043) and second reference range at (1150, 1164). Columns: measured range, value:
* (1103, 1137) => 2.06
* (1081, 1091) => 0.48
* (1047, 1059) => -0.52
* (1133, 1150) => 0.92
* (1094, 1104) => 0.72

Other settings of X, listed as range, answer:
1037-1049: 25.3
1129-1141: 23.9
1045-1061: 25.1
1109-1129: 23.8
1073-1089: 23.6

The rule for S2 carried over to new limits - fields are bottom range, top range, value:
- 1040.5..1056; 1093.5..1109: 0.91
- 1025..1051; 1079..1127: 0.93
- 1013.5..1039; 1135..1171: 1.08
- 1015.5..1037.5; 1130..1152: 1.03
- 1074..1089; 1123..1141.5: 1.01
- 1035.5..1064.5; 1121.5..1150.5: 0.95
